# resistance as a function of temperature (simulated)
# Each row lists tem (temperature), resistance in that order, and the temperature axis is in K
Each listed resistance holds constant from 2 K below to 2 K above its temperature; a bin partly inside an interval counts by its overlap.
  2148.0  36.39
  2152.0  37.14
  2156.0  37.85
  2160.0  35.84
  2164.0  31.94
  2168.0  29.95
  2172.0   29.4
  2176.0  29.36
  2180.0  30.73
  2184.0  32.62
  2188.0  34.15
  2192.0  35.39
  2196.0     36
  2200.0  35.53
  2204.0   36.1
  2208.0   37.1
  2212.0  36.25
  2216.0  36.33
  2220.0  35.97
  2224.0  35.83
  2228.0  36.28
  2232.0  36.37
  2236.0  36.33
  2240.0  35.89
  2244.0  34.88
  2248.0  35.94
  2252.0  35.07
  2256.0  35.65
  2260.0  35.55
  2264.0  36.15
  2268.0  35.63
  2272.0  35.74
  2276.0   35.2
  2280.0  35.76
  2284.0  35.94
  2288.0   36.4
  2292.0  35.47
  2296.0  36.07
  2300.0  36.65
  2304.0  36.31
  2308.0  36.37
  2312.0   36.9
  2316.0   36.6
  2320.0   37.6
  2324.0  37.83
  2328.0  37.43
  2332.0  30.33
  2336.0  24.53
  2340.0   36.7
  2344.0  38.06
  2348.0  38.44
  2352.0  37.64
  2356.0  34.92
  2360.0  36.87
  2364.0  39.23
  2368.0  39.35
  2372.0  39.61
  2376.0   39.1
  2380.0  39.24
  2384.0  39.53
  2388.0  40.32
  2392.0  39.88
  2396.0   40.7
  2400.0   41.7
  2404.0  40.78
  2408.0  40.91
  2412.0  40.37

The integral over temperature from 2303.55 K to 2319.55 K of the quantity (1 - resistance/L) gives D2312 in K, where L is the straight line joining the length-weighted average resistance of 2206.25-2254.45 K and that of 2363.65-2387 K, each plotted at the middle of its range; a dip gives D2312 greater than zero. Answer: 0.52 K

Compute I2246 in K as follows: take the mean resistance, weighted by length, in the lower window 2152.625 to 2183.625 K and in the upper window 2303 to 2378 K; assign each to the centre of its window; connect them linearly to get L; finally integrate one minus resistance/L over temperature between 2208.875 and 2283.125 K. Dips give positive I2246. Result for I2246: -3.5 K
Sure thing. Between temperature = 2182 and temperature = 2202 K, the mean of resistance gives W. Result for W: 34.7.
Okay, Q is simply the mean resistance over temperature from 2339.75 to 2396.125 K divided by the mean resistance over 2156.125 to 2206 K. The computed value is 1.2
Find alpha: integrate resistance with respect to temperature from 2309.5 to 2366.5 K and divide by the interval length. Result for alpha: 36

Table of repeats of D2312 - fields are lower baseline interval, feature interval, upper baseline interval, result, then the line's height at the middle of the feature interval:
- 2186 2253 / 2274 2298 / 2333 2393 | 0.5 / 36.6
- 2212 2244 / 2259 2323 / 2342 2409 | 2.1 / 37.4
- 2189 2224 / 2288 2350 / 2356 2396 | 3.8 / 38.1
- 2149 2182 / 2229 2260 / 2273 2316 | -0.8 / 34.9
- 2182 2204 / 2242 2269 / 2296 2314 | 0.2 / 35.8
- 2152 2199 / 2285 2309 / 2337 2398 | 0.2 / 36.5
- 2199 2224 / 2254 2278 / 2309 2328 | 0.7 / 36.7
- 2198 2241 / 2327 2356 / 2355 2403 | 3.0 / 38.6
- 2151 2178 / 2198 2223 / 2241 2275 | -1.4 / 34.2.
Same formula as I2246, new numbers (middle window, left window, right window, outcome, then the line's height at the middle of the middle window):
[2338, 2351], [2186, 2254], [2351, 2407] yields 0.27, 38.5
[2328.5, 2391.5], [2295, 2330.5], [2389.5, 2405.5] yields 3.29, 39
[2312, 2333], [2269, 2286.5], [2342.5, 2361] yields 0.15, 36.6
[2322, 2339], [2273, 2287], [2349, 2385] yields 2.03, 37.2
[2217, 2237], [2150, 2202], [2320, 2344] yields -1.45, 33.7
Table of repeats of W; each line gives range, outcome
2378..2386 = 39.4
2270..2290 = 35.8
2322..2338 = 32.5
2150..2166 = 35.7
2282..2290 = 36.2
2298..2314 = 36.6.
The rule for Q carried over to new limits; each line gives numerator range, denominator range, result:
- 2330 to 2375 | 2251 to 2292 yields 1.01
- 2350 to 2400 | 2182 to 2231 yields 1.09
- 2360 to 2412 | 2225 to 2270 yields 1.12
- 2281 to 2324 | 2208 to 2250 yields 1.01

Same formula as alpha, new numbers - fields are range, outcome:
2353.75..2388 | 38.6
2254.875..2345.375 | 35.6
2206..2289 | 35.9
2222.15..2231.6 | 36.1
